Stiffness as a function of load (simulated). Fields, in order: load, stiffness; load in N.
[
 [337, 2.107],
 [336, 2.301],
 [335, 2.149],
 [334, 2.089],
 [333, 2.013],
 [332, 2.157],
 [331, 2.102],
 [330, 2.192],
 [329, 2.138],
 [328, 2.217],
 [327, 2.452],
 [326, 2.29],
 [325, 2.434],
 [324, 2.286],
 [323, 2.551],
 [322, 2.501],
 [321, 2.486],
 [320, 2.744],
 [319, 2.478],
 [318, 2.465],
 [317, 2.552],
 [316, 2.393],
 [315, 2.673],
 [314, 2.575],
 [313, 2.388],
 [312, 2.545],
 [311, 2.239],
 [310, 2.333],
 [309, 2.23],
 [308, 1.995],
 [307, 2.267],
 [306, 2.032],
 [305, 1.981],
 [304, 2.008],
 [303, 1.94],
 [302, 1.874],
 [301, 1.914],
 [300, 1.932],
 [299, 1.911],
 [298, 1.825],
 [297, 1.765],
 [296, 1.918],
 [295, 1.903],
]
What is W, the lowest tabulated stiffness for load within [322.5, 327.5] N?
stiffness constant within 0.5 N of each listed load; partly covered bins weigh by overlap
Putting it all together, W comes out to 2.286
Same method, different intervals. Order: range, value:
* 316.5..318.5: 2.465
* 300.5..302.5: 1.874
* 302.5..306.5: 1.94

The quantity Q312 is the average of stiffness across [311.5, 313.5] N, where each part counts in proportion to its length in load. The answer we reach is 2.47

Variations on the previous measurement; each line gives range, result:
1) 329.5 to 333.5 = 2.12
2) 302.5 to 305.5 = 1.98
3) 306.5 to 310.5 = 2.21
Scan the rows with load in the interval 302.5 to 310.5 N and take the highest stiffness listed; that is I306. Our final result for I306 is 2.333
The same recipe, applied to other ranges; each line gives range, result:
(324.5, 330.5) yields 2.452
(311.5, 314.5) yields 2.575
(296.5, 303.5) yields 1.94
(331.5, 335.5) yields 2.157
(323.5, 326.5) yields 2.434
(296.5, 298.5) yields 1.825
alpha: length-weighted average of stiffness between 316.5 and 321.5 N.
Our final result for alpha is 2.54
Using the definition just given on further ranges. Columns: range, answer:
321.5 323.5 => 2.53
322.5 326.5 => 2.39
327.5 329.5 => 2.18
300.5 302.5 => 1.89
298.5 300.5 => 1.92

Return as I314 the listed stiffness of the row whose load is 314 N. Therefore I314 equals 2.575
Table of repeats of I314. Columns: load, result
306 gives 2.032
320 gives 2.744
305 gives 1.981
